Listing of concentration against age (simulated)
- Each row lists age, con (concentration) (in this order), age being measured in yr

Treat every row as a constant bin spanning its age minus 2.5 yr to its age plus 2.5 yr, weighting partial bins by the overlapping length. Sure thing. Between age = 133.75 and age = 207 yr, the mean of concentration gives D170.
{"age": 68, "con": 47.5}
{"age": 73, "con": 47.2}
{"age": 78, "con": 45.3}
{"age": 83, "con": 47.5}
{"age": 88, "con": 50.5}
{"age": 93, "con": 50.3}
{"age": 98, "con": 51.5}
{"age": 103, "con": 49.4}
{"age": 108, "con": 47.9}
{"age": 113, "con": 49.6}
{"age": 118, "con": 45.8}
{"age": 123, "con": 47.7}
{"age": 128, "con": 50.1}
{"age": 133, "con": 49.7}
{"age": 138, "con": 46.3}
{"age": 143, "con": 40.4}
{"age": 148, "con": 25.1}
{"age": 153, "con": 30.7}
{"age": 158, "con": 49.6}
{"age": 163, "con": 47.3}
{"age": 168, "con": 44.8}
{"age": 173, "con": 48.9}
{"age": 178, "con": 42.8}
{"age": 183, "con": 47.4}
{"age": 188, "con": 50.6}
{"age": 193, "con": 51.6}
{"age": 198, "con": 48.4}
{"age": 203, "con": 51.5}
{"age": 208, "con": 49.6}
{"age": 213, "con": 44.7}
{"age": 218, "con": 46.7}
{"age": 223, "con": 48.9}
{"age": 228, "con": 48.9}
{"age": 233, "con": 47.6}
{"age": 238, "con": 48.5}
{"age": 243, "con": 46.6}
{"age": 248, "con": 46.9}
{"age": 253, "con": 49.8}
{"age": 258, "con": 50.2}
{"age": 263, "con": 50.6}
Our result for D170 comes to 44.9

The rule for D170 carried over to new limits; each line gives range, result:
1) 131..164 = 40.9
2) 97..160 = 44.7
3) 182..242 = 48.7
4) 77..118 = 48.9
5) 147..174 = 41.5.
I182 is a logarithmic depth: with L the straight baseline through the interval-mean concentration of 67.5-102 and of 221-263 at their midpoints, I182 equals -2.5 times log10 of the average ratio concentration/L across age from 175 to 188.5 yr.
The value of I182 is 0.05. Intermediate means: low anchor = 48.6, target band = 46.5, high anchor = 48.5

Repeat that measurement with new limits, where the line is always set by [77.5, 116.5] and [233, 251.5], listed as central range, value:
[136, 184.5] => 0.15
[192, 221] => -0.02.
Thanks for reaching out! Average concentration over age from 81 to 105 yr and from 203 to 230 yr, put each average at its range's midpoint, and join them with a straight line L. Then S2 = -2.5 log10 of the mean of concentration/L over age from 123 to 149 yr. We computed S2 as 0.13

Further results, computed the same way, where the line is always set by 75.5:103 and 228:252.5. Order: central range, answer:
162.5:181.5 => 0.06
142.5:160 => 0.34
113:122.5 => 0.04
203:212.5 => -0.02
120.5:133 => -0.01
